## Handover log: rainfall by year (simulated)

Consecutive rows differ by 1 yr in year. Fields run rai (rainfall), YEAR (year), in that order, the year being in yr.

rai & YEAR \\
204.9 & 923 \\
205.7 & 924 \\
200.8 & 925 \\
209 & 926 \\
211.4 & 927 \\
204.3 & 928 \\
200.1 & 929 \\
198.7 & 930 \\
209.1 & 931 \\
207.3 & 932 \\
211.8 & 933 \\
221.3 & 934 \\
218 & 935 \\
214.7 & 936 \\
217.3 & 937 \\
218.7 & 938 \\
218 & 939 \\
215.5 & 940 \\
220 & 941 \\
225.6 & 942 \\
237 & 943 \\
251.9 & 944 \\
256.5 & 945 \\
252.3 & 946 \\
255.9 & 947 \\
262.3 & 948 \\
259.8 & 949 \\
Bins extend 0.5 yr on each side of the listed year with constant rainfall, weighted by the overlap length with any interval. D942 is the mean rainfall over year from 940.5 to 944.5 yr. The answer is 234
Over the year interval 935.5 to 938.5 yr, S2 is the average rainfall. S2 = 217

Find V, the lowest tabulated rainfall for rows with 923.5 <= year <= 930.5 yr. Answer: 198.7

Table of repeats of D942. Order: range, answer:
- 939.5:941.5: 218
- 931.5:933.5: 210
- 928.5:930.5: 199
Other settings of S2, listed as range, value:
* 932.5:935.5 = 217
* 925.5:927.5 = 210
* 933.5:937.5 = 218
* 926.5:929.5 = 205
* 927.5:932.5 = 204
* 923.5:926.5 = 205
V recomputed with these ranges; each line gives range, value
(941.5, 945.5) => 225.6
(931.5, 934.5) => 207.3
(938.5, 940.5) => 215.5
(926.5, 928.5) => 204.3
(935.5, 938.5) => 214.7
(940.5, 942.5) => 220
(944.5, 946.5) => 252.3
